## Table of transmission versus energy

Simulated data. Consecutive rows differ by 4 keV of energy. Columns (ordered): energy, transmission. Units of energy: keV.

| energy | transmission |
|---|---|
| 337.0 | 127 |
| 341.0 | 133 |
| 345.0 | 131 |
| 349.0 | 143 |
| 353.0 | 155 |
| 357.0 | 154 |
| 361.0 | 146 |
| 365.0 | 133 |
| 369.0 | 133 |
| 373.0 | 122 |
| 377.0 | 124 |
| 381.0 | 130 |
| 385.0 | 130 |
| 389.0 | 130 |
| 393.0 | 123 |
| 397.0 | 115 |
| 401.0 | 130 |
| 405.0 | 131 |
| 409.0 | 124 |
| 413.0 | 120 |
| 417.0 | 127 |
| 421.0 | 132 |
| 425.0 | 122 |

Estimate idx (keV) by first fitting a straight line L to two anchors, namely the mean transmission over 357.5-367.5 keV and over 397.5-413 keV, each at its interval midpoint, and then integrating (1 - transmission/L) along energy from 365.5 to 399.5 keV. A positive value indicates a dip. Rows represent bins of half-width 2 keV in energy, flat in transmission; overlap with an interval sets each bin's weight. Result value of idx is 2.0 keV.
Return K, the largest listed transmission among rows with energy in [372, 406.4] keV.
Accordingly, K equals 131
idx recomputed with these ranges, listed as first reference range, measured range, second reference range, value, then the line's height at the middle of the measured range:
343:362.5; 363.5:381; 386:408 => 1.1 keV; 137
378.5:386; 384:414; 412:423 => 0.7 keV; 128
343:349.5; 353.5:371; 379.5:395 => -1.3 keV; 133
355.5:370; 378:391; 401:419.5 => 0.5 keV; 135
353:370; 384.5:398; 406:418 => 0.8 keV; 132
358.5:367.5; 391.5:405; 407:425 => 0.7 keV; 130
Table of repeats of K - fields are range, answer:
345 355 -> 155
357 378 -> 154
